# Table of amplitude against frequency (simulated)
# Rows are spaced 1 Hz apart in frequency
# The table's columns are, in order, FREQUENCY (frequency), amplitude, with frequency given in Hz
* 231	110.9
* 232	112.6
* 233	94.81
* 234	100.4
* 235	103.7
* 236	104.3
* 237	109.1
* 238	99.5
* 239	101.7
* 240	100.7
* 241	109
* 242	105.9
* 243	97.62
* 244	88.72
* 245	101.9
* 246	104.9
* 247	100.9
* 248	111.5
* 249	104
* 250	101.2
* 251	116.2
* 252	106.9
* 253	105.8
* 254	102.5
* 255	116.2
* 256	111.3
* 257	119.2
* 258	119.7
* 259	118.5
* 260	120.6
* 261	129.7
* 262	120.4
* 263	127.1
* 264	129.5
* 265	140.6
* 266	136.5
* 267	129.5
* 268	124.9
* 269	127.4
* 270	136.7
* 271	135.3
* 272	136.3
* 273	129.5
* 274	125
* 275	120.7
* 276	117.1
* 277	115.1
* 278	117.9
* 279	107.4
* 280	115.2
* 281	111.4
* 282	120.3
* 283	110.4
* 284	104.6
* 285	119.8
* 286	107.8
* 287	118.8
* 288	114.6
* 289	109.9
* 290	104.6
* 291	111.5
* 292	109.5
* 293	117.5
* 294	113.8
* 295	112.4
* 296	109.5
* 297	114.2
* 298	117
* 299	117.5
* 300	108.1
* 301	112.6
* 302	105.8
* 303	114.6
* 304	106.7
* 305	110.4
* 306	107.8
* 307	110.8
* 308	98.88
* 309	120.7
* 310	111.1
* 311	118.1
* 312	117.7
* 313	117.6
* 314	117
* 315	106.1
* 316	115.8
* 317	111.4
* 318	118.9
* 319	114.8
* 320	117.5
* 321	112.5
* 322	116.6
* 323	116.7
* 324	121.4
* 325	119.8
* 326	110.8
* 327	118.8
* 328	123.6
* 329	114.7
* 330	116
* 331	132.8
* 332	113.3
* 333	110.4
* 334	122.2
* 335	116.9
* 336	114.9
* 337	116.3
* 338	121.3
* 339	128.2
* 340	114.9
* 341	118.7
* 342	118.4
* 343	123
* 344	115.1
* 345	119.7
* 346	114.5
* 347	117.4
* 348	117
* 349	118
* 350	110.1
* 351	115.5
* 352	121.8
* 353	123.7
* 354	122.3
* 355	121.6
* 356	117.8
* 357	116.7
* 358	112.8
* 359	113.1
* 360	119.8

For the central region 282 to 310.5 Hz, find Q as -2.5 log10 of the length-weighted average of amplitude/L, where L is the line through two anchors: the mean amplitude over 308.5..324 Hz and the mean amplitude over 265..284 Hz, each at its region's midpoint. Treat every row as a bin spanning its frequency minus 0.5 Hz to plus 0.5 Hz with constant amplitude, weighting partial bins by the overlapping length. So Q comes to 0.07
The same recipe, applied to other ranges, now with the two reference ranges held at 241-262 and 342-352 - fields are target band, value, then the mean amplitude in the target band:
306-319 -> 0.01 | 113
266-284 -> -0.10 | 122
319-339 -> -0.02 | 118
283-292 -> 0.01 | 111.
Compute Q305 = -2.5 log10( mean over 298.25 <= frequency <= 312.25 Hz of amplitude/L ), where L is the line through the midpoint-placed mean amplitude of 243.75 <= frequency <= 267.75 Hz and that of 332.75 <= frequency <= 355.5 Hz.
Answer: 0.05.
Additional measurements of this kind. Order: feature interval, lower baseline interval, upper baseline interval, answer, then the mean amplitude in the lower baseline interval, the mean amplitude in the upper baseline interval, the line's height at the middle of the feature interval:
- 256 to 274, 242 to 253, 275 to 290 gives -0.18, 104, 114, 109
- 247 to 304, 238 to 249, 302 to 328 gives -0.09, 102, 114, 108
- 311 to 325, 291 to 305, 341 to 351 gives -0.02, 112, 117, 114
